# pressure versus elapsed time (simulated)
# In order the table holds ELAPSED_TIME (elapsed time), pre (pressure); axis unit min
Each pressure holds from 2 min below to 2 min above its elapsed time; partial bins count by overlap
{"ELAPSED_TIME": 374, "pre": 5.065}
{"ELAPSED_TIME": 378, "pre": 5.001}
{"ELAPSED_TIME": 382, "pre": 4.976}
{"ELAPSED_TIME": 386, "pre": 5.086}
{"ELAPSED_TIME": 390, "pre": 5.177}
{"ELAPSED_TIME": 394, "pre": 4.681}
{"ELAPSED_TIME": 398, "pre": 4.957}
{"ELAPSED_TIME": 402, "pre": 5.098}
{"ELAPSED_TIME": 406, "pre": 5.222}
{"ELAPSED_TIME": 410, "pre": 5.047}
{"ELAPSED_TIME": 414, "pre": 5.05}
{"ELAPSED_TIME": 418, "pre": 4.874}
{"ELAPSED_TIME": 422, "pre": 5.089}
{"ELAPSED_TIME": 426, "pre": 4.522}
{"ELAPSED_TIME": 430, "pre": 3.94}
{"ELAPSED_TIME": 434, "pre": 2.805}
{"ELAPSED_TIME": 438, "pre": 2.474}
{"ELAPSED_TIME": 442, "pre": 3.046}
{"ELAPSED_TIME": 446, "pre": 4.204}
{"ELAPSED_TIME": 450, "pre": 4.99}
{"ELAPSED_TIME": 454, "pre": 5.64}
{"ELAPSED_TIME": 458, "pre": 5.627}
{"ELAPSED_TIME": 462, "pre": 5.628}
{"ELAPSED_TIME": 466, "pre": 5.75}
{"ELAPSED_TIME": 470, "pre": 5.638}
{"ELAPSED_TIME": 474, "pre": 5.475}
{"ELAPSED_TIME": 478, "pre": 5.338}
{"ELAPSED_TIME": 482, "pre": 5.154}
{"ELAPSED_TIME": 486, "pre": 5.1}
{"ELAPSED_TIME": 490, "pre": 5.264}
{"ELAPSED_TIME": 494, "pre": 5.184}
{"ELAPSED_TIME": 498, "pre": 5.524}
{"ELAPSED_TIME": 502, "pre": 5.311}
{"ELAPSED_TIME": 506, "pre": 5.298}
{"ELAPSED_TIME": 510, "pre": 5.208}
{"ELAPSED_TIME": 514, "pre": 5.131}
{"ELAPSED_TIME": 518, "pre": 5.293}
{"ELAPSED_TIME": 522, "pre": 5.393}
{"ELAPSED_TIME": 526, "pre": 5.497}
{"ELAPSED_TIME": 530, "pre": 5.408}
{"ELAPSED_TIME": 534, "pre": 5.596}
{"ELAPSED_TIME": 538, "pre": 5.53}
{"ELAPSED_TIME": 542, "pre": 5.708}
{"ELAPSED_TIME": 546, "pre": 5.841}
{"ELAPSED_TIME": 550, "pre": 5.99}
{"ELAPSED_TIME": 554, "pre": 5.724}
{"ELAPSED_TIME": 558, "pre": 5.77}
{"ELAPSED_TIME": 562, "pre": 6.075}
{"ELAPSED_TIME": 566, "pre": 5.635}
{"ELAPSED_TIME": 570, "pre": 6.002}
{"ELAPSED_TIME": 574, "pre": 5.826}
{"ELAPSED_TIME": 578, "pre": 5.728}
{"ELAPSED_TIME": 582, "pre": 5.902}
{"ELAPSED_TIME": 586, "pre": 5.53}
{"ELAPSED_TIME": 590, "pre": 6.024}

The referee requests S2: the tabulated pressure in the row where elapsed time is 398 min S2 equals 4.957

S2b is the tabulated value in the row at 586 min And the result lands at 5.53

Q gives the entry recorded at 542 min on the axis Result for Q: 5.708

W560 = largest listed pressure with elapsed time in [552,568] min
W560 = 6.075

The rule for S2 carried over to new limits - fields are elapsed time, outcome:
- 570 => 6.002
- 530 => 5.408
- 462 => 5.628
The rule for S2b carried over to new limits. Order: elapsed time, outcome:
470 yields 5.638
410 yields 5.047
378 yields 5.001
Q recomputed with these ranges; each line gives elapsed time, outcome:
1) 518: 5.293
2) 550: 5.99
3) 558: 5.77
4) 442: 3.046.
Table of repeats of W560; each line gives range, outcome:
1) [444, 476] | 5.75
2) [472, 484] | 5.475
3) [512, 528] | 5.497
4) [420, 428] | 5.089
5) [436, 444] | 3.046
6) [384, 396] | 5.177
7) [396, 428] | 5.222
